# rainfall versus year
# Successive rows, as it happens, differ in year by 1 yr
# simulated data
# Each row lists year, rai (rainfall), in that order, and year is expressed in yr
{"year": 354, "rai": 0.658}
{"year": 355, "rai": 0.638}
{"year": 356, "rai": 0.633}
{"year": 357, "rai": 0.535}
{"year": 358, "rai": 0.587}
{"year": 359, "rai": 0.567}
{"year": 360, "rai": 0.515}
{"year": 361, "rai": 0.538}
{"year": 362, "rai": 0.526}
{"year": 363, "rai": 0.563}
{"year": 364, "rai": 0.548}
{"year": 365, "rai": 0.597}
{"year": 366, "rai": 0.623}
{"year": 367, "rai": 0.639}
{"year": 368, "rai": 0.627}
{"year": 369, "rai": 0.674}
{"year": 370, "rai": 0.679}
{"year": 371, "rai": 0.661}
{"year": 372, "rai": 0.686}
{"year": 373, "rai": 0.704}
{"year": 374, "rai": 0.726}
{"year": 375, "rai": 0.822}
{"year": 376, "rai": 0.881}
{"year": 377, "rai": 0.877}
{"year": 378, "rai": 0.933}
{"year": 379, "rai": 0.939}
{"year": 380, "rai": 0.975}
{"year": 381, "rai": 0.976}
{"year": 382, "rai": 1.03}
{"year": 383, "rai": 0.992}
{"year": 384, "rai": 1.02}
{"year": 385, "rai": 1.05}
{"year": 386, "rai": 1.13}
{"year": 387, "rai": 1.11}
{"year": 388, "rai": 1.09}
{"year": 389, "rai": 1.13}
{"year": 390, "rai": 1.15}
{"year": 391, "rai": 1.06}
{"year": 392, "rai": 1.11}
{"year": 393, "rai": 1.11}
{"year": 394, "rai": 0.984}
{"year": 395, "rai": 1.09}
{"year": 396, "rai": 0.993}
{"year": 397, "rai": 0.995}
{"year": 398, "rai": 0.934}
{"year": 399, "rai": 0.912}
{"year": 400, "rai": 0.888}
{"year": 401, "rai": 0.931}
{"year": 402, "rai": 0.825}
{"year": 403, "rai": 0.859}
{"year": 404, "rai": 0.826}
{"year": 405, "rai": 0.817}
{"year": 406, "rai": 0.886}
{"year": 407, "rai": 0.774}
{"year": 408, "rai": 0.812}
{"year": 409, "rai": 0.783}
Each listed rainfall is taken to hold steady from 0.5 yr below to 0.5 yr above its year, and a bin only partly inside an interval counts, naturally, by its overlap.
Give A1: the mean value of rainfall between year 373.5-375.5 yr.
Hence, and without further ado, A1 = 0.774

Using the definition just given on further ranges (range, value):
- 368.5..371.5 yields 0.671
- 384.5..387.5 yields 1.1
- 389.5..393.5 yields 1.11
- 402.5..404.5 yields 0.843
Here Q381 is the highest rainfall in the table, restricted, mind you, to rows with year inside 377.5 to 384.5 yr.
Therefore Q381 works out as 1.03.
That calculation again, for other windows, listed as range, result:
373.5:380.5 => 0.975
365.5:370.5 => 0.679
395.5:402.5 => 0.995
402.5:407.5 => 0.886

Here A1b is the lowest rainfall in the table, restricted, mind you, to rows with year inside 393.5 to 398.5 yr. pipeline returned 0.934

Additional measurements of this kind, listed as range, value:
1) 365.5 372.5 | 0.623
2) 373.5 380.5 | 0.726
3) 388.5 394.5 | 0.984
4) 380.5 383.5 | 0.976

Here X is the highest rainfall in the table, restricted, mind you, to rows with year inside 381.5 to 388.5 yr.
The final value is 1.13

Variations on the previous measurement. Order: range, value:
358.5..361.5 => 0.567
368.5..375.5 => 0.822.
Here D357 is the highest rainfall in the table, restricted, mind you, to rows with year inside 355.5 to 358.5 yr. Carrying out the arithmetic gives 0.633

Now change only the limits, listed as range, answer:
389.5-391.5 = 1.15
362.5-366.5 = 0.623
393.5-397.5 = 1.09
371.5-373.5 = 0.704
